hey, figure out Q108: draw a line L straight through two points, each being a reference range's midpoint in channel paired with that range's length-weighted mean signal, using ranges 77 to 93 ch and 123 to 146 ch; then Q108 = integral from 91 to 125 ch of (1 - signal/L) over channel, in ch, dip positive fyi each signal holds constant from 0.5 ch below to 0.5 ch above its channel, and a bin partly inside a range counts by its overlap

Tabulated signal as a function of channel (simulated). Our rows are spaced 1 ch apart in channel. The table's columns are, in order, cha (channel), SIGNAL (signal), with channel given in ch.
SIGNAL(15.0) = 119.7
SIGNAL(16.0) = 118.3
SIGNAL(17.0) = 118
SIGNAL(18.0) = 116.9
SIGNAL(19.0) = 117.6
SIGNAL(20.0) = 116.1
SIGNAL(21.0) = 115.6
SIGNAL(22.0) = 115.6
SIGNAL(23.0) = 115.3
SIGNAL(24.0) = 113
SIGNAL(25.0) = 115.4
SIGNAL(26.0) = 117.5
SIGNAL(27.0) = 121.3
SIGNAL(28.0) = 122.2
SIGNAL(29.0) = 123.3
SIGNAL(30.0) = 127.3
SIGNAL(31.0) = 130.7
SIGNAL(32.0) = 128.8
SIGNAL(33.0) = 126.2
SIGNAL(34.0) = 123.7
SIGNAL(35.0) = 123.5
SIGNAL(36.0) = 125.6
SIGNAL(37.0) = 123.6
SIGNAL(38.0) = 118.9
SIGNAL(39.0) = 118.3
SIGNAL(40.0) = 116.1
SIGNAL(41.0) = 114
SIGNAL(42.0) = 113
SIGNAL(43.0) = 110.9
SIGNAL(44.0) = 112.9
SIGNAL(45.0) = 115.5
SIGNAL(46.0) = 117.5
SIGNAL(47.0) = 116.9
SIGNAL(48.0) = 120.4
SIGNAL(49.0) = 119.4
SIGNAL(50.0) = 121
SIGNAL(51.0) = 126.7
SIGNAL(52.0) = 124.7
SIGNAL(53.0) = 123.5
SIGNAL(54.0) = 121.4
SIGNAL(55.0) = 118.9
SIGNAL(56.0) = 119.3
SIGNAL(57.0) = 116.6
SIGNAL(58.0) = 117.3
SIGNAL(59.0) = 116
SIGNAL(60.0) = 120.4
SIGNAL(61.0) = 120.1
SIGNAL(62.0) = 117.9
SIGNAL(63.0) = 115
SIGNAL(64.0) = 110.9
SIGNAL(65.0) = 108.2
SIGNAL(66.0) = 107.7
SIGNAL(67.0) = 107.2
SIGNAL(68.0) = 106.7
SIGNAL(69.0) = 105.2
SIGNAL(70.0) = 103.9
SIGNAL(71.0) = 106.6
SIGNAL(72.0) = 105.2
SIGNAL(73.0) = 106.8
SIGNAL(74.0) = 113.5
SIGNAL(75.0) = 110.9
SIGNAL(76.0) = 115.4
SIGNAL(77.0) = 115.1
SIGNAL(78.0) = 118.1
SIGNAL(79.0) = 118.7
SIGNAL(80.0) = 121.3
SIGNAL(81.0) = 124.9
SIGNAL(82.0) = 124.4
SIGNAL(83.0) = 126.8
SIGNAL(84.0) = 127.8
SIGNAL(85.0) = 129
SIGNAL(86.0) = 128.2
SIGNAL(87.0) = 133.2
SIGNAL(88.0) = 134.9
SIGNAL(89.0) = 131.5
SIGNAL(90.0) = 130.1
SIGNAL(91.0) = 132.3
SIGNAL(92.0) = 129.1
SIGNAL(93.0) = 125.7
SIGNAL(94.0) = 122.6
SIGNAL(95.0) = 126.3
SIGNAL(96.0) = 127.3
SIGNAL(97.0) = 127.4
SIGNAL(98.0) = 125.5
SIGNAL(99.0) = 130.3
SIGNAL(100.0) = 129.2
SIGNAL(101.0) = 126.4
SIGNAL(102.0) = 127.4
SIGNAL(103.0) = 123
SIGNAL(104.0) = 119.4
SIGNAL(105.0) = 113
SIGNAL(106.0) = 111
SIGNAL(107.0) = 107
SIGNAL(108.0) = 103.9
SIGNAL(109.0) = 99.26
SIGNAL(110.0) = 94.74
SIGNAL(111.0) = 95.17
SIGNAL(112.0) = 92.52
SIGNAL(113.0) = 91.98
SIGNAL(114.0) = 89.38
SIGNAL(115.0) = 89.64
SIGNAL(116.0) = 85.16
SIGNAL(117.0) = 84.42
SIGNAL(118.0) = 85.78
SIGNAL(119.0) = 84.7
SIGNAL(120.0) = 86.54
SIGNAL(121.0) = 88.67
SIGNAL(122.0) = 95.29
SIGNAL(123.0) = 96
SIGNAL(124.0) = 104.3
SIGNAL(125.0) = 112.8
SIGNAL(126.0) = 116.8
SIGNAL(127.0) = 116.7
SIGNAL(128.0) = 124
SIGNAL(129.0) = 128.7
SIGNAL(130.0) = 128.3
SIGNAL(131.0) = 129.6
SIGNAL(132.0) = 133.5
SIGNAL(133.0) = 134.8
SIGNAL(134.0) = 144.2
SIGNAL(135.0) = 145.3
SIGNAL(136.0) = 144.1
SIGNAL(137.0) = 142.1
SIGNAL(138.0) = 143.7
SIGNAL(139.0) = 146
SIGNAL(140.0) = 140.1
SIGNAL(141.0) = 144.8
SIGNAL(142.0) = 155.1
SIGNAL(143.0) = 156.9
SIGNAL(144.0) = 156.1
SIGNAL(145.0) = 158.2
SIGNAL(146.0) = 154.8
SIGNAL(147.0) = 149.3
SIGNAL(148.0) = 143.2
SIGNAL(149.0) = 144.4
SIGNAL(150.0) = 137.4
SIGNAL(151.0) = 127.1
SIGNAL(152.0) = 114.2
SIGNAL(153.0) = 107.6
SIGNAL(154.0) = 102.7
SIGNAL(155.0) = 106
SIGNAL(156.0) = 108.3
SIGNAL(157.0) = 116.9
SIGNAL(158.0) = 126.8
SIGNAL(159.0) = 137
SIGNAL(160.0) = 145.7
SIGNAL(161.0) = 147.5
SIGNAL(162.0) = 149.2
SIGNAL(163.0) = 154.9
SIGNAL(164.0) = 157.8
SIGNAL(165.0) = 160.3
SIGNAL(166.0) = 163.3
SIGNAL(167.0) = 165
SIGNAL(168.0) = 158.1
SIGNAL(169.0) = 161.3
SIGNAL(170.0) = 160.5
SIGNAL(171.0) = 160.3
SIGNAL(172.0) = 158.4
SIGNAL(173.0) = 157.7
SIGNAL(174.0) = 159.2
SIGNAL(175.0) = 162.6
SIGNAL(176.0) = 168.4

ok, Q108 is 6.0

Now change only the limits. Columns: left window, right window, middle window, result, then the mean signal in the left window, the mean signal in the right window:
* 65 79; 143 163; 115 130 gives 2.9 ch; 110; 134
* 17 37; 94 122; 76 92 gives -2.3 ch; 121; 106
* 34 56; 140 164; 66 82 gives 1.5 ch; 119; 137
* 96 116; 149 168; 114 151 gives -0.5 ch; 110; 136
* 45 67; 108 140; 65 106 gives -2.0 ch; 118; 112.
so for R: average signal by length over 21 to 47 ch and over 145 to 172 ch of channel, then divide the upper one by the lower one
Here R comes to 1.18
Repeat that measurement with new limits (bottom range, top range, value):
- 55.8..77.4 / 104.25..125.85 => 0.86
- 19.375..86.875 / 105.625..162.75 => 1.03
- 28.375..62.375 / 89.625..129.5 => 0.91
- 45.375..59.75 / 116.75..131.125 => 0.88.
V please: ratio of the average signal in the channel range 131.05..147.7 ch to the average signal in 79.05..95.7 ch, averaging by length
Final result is 1.15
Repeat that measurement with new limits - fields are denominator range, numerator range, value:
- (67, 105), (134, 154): 1.17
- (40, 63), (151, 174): 1.20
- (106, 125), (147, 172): 1.49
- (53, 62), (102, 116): 0.86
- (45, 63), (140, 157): 1.13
